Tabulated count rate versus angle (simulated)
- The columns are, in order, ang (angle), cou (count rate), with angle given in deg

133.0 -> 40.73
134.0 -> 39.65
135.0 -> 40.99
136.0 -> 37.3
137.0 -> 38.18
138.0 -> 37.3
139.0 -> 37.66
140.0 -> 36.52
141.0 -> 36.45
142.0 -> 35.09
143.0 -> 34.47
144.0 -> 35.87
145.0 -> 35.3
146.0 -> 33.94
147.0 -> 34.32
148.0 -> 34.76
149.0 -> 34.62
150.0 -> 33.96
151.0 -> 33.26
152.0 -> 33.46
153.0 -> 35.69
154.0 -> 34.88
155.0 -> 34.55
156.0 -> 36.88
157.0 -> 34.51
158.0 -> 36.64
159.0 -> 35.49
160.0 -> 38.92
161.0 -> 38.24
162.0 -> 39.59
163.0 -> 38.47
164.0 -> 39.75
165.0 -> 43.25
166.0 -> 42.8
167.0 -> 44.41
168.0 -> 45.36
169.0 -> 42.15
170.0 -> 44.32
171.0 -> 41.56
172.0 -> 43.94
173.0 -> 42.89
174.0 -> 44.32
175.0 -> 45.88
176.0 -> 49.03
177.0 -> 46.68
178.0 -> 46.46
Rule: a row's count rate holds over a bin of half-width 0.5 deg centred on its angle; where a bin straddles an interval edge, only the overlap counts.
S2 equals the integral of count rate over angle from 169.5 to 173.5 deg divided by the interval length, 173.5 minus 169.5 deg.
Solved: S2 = 43.2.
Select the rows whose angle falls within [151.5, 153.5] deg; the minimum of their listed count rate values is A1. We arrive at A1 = 33.46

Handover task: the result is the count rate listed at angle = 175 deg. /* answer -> 45.88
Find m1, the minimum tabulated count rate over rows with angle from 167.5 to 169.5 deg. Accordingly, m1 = 42.15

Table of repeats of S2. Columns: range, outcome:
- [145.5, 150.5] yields 34.3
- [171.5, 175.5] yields 44.3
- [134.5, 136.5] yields 39.1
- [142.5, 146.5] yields 34.9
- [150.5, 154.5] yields 34.3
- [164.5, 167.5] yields 43.5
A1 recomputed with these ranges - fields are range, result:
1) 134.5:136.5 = 37.3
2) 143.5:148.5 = 33.94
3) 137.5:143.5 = 34.47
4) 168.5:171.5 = 41.56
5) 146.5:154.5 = 33.26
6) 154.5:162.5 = 34.51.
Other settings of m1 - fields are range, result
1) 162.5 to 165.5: 38.47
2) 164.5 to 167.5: 42.8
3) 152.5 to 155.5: 34.55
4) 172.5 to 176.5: 42.89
